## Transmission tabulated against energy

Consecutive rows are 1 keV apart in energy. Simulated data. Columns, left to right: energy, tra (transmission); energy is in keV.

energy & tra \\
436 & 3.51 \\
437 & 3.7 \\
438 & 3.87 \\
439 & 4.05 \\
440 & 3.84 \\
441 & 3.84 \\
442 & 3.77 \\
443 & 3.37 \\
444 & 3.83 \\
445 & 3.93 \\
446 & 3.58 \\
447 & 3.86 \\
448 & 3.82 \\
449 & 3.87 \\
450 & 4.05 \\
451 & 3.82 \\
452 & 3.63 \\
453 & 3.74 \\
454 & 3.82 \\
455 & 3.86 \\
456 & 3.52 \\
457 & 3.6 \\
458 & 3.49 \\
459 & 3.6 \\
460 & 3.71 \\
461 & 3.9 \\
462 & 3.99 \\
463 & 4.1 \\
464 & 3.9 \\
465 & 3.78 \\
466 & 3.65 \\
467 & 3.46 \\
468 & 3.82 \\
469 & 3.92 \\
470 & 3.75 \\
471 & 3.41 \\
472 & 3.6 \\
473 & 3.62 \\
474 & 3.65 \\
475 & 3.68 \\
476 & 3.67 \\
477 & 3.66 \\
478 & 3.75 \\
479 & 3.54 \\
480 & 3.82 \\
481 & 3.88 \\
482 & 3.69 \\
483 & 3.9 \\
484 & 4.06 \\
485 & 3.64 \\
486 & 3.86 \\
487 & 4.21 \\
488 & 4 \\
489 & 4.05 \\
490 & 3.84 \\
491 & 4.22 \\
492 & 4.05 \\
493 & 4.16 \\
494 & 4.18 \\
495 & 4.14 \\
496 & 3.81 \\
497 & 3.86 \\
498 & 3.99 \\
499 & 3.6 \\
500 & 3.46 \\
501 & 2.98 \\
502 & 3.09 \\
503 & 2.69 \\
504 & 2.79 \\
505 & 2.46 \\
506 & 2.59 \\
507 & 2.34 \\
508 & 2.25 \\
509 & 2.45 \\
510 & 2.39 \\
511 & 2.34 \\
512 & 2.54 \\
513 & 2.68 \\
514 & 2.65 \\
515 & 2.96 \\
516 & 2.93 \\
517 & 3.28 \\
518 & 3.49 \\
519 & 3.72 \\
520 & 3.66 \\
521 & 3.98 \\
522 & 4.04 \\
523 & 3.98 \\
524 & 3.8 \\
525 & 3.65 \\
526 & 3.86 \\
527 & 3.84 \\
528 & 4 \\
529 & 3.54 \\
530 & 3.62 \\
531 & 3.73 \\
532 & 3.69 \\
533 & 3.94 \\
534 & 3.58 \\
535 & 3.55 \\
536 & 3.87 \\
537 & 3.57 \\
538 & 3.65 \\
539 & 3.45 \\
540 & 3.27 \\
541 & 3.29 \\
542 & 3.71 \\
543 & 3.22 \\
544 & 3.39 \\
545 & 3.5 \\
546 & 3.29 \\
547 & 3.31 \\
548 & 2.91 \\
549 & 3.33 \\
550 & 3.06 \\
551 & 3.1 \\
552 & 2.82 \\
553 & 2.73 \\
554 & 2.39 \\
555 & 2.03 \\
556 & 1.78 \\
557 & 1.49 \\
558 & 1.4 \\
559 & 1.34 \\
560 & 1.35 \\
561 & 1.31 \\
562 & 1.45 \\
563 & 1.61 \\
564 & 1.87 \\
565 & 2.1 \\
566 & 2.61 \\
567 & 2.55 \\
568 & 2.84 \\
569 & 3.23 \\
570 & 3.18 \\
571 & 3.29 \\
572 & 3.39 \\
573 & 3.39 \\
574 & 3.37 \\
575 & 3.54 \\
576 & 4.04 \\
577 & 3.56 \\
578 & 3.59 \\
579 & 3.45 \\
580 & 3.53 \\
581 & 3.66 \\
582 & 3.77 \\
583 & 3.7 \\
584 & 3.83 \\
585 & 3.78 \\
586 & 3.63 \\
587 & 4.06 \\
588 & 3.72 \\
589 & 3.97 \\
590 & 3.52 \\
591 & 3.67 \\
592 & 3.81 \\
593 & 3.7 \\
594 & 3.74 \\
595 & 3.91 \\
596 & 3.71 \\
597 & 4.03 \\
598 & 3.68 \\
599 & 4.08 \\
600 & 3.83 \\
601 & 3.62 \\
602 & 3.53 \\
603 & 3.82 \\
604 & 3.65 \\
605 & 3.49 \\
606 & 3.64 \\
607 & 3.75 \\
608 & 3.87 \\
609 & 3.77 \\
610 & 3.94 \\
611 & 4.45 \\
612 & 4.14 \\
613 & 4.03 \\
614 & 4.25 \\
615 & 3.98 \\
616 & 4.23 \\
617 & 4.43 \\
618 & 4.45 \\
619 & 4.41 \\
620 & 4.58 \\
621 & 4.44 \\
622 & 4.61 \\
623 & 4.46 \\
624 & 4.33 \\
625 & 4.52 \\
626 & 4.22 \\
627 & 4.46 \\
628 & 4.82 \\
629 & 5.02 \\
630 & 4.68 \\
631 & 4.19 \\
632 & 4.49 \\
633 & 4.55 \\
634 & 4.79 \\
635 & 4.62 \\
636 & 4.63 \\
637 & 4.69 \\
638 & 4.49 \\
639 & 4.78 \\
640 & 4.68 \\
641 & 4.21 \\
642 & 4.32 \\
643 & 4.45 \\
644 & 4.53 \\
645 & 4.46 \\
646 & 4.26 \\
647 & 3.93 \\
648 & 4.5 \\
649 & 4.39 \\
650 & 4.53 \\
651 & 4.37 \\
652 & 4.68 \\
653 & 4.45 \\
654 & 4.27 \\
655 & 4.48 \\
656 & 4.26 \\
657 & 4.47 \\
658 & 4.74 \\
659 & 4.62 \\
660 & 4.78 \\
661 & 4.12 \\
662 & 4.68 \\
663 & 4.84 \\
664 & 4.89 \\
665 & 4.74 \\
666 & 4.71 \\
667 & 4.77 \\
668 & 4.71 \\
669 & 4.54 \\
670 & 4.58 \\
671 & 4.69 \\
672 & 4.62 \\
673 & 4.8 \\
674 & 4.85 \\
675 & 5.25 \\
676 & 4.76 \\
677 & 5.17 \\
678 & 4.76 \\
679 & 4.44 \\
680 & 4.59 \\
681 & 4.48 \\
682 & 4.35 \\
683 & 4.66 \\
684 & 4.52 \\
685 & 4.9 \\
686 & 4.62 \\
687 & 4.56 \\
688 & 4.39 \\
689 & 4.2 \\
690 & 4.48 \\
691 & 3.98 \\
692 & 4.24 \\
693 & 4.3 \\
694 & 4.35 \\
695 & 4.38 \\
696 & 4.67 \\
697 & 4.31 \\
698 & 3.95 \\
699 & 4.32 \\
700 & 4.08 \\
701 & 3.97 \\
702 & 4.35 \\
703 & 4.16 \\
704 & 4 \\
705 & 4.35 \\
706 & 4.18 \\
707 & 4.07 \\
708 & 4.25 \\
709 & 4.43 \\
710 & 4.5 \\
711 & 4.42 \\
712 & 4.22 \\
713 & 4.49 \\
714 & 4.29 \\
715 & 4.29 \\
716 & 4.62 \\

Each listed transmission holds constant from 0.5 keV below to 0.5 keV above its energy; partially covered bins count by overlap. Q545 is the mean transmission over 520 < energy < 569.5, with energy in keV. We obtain 3.02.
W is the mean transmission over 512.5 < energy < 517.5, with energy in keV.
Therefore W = 2.9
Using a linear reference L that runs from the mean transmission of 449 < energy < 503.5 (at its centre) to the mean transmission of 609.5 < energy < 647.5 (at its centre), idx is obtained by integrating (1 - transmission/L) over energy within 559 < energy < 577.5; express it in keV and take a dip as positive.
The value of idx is 6.68 keV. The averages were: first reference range 3.76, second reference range 4.43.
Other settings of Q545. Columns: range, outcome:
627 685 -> 4.59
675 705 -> 4.42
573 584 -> 3.62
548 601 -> 3.09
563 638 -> 3.87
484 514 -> 3.33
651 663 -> 4.51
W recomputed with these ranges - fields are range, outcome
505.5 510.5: 2.4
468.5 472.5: 3.67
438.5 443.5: 3.77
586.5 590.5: 3.82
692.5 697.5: 4.4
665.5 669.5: 4.68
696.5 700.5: 4.16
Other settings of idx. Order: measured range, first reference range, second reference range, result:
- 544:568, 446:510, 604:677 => 10.0 keV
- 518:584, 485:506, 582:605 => 9.9 keV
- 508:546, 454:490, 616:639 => 5.9 keV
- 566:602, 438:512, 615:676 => 5.3 keV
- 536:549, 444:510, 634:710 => 1.7 keV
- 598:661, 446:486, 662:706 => 0.1 keV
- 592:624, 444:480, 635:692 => 2.4 keV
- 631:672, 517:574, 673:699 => -3.7 keV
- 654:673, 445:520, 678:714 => -1.8 keV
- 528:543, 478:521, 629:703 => 0.1 keV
